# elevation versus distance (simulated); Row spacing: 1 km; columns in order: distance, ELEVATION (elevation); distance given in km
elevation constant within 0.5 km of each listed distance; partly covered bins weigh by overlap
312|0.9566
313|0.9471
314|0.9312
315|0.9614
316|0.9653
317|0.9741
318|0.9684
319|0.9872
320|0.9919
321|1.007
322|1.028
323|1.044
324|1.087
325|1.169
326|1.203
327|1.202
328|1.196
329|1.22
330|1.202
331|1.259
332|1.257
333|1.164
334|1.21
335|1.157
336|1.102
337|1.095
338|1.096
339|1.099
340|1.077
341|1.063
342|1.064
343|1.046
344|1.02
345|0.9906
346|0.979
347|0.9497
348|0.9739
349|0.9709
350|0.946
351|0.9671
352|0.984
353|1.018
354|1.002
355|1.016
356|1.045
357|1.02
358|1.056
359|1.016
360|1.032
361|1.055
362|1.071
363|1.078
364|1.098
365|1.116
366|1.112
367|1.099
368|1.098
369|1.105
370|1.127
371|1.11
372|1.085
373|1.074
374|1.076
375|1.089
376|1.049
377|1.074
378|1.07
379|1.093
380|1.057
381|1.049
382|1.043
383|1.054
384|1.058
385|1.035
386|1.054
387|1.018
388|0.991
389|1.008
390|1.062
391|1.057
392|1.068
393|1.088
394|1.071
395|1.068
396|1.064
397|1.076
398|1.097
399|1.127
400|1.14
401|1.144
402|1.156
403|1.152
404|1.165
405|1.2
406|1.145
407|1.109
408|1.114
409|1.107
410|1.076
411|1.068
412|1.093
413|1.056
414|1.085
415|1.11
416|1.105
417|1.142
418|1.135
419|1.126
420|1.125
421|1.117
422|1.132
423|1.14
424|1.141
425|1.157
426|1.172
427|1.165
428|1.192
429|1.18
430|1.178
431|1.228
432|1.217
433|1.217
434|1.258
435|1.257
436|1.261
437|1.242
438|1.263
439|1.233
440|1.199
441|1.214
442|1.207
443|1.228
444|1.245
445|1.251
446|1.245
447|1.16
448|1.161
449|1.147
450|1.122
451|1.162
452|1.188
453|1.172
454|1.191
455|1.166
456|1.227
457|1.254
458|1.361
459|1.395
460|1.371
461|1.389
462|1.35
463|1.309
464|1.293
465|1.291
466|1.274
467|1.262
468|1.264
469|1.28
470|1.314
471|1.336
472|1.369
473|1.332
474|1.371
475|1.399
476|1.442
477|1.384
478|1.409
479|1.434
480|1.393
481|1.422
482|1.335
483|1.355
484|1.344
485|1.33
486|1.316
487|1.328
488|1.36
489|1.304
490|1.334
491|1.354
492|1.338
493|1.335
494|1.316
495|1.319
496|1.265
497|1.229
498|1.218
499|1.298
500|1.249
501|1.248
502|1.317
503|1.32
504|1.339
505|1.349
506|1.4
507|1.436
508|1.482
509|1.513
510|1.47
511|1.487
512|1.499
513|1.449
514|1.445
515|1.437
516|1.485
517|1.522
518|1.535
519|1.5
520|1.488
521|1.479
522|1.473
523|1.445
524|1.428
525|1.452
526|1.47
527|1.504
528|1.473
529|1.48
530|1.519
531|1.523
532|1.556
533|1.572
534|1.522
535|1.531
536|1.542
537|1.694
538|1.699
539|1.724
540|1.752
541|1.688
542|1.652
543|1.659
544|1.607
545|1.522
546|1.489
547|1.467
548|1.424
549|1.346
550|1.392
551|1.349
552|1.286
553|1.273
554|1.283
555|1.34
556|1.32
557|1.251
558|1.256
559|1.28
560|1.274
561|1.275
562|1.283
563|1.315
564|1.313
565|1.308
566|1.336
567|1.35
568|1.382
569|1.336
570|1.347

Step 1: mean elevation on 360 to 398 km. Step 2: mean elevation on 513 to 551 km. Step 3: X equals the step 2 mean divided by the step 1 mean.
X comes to 1.42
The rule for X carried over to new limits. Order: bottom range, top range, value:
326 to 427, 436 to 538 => 1.25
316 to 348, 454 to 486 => 1.22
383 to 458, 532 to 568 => 1.26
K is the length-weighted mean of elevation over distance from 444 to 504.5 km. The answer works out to 1.3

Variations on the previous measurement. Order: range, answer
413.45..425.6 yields 1.13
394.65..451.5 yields 1.16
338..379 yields 1.05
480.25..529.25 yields 1.39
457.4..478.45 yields 1.34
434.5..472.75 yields 1.25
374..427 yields 1.1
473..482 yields 1.4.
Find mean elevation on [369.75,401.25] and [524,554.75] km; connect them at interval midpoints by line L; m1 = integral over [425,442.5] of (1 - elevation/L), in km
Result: -0.1 km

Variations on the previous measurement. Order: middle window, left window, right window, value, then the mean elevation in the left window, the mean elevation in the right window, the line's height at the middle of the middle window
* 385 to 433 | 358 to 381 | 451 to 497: 2.3 km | 1.08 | 1.32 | 1.17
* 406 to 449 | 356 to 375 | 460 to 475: 2.0 km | 1.08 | 1.32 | 1.23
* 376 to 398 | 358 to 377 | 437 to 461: 1.2 km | 1.08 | 1.23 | 1.12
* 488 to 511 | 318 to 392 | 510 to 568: 0.5 km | 1.07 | 1.46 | 1.37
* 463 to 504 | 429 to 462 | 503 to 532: 0.8 km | 1.23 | 1.47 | 1.36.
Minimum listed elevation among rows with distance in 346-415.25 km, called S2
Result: 0.946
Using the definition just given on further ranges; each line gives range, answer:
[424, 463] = 1.122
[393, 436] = 1.056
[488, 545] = 1.218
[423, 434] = 1.14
